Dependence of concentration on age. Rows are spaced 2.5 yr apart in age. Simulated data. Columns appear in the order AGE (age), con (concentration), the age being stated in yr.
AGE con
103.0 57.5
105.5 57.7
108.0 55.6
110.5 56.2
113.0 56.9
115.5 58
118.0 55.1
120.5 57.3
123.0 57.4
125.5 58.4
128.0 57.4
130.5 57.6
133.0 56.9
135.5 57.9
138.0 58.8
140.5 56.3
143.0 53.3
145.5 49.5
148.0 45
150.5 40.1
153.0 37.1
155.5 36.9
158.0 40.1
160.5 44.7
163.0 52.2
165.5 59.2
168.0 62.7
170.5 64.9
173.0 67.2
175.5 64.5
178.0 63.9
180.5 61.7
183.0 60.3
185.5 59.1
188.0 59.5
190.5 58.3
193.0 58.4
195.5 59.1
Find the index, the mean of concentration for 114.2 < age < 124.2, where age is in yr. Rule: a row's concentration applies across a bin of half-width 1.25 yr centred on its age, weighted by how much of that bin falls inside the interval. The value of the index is 56.9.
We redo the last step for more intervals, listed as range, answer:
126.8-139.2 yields 57.7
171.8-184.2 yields 63.5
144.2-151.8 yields 44.9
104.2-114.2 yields 56.6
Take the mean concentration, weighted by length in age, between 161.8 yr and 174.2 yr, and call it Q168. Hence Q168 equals 61.3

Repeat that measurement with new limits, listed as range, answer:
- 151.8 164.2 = 42.2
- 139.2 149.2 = 51.1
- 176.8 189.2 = 60.9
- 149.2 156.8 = 38.1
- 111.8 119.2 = 56.7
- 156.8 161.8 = 42.5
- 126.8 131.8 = 57.5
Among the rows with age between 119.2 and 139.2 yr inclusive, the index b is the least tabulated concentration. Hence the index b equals 56.9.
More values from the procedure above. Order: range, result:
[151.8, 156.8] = 36.9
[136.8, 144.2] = 53.3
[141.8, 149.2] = 45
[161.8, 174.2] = 52.2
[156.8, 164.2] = 40.1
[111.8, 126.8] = 55.1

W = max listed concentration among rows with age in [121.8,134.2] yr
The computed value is 58.4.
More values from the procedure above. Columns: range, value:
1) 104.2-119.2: 58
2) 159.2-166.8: 59.2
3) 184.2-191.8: 59.5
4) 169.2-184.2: 67.2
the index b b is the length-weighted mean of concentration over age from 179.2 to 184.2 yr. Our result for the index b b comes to 61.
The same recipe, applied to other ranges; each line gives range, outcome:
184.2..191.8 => 59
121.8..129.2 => 57.7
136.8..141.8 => 57.5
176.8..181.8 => 62.8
